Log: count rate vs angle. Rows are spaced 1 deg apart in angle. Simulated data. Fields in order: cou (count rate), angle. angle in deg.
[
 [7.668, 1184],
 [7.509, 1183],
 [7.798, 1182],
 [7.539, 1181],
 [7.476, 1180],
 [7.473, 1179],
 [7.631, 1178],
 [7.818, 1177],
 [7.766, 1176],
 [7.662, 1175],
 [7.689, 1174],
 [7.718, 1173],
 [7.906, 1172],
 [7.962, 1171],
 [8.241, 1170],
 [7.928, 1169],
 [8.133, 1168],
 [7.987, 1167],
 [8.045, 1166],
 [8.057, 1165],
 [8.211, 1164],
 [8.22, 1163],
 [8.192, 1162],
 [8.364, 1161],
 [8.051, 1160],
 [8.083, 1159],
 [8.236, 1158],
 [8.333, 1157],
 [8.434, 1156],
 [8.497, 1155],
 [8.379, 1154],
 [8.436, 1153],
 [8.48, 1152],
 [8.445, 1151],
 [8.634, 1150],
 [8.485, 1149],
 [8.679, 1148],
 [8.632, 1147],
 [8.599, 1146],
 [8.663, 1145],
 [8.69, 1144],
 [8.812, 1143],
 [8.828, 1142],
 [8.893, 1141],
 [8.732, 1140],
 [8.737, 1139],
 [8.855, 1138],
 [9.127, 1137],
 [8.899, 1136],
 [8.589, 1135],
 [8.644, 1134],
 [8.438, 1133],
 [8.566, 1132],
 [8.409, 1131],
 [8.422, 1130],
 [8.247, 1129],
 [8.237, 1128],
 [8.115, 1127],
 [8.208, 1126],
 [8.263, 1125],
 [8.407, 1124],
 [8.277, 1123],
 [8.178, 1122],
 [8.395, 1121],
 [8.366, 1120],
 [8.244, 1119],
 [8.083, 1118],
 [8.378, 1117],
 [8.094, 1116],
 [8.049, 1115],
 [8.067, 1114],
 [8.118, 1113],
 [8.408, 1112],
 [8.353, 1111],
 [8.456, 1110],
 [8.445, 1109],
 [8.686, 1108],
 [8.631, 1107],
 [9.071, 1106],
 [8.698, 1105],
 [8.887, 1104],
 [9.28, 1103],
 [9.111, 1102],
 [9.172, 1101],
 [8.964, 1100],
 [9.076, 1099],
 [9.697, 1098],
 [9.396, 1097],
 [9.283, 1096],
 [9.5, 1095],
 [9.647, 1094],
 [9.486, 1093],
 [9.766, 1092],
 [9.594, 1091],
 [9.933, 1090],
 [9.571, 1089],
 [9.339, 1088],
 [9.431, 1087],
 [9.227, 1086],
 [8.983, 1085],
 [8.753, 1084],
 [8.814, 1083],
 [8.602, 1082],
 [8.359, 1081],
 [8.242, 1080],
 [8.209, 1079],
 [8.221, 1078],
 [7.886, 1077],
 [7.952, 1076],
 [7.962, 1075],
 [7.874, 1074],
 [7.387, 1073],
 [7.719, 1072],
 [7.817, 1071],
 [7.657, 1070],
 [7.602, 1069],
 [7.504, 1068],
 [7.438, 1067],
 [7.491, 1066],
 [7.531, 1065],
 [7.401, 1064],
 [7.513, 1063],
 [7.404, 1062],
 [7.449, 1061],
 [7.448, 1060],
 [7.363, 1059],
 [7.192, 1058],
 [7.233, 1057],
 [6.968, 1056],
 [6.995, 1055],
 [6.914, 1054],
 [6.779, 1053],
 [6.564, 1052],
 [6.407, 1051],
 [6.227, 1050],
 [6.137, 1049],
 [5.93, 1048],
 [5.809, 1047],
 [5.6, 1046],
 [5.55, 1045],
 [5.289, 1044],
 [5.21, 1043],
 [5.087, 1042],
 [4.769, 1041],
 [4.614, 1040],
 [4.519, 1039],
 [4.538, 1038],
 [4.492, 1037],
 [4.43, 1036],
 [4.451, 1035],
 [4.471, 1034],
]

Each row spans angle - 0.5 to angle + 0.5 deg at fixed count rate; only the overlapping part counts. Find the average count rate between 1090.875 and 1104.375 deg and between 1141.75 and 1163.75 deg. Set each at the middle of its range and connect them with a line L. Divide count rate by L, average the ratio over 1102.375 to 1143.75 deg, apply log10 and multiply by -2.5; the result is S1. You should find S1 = 0.05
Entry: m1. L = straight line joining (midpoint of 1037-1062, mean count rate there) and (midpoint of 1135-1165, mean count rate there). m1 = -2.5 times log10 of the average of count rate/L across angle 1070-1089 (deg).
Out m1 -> -0.22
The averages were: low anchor 6.1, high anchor 8.53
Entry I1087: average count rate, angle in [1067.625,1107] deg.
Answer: 8.76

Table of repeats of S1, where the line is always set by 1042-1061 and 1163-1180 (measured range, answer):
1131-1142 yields -0.17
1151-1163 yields -0.08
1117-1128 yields -0.14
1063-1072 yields -0.15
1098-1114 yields -0.23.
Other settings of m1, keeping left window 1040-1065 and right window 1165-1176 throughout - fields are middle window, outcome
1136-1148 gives -0.16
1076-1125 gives -0.24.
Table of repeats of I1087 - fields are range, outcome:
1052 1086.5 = 7.74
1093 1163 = 8.59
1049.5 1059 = 6.84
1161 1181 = 7.9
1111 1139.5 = 8.39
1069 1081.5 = 7.93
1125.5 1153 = 8.59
